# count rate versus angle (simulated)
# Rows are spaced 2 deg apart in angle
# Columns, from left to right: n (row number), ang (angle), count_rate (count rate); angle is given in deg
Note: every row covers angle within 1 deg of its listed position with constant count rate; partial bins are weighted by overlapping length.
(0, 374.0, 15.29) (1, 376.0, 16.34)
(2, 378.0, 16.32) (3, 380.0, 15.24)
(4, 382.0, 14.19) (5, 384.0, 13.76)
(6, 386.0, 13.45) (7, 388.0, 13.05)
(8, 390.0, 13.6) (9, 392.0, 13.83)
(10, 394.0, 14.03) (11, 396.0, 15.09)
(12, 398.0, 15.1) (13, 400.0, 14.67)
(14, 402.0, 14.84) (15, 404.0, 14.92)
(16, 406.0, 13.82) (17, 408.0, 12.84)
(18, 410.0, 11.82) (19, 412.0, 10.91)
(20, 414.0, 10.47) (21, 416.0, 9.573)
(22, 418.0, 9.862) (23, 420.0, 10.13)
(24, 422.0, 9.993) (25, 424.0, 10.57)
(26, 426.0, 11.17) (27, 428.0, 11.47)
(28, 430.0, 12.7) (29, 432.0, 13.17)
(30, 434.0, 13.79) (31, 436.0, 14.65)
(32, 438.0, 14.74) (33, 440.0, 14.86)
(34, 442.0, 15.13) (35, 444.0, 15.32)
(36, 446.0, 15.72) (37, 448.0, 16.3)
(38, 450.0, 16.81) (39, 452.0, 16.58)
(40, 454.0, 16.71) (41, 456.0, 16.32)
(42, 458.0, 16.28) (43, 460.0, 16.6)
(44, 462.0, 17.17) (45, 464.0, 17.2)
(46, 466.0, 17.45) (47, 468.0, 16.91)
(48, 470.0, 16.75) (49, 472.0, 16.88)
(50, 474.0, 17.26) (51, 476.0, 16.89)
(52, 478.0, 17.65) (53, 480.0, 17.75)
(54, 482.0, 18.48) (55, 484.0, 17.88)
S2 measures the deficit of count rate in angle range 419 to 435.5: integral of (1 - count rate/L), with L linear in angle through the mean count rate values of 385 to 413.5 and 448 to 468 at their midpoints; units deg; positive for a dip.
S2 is 3.8 deg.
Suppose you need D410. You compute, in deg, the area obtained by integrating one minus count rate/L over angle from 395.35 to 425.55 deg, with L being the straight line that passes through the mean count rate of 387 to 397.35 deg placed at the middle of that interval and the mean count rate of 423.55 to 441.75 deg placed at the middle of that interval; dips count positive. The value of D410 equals 3.0 deg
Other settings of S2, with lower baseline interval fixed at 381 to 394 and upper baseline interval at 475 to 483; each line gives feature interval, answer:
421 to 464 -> 4.03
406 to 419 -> 3.19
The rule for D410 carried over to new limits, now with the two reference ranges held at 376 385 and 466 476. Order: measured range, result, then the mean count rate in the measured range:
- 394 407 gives 0.7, 14.7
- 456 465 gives 0.0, 16.8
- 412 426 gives 5.0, 10.2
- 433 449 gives 1.3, 15.1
